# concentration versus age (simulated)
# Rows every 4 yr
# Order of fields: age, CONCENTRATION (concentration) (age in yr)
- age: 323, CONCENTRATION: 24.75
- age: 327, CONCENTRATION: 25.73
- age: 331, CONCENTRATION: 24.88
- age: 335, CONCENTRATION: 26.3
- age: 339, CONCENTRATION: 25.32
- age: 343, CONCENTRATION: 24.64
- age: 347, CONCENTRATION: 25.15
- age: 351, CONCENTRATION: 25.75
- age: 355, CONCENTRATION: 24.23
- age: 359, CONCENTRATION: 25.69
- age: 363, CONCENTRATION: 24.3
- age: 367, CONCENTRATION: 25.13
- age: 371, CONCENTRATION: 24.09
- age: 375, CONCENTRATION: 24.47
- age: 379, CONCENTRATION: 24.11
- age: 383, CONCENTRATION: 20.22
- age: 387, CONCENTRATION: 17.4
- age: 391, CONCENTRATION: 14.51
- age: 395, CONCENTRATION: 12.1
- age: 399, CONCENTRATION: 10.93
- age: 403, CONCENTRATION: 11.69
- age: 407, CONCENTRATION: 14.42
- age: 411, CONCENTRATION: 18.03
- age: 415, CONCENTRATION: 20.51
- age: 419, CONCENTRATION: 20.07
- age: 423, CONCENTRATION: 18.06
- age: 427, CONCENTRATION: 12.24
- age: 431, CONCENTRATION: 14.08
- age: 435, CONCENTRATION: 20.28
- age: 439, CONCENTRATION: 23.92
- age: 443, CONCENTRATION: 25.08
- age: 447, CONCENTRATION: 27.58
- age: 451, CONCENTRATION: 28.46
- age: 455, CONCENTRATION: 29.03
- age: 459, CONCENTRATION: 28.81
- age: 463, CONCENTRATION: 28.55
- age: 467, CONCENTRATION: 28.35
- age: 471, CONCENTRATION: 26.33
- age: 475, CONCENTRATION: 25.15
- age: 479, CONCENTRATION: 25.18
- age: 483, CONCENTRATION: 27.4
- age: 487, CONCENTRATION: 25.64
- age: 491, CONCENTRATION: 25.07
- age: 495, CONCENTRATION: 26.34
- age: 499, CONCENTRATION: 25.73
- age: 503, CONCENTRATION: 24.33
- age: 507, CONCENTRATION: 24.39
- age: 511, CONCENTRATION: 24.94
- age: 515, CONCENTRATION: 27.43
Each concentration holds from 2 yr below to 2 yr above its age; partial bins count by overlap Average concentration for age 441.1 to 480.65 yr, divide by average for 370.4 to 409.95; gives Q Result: 1.6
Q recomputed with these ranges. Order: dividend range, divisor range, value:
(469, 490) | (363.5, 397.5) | 1.28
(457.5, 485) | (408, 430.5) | 1.56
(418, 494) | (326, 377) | 0.97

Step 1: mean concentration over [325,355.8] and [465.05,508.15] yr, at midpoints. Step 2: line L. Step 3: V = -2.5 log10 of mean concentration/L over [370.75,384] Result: 0.09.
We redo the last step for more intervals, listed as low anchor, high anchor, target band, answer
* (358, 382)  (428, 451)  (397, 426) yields 0.392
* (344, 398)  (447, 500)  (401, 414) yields 0.488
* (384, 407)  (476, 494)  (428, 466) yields -0.190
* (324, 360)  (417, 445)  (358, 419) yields 0.163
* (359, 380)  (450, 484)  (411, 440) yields 0.394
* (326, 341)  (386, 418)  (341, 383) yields -0.167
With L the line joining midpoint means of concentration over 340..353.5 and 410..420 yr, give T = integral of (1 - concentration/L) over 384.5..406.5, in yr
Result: 7.97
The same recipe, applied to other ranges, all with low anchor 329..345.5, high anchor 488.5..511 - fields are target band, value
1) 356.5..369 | 0.13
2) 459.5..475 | -1.43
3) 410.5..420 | 2.07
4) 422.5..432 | 4.09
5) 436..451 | -0.22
